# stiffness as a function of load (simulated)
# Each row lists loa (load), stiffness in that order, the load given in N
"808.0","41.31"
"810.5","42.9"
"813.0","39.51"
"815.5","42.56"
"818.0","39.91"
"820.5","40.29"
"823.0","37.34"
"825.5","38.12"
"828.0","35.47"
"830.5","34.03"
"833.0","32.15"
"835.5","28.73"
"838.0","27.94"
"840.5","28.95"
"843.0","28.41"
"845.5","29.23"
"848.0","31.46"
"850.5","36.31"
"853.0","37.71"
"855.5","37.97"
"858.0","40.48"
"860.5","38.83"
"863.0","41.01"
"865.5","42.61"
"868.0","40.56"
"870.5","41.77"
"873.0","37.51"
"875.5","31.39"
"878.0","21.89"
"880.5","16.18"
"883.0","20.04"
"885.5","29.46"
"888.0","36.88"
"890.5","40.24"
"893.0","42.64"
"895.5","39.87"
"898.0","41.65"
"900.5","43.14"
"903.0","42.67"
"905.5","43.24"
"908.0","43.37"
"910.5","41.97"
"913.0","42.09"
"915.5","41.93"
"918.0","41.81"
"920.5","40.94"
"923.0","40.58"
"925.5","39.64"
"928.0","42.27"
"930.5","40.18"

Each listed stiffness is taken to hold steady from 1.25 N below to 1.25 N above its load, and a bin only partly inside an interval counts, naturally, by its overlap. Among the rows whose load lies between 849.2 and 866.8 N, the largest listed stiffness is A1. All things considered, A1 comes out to 42.61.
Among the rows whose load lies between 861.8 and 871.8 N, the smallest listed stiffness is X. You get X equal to 40.56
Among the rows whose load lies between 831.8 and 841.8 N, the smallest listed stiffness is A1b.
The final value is 27.94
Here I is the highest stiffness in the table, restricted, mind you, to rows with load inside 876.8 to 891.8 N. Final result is 40.24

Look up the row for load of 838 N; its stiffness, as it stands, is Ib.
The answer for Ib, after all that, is 27.94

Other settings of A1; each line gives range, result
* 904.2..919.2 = 43.37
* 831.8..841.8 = 32.15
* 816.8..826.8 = 40.29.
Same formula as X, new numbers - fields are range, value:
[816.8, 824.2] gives 37.34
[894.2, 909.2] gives 39.87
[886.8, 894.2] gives 36.88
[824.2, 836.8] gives 28.73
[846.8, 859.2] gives 31.46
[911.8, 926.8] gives 39.64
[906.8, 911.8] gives 41.97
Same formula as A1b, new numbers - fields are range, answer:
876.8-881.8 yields 16.18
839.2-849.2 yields 28.41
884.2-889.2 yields 29.46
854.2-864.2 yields 37.97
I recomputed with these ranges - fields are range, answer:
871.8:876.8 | 37.51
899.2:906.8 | 43.24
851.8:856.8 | 37.97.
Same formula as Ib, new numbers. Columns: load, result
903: 42.67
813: 39.51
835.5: 28.73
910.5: 41.97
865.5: 42.61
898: 41.65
